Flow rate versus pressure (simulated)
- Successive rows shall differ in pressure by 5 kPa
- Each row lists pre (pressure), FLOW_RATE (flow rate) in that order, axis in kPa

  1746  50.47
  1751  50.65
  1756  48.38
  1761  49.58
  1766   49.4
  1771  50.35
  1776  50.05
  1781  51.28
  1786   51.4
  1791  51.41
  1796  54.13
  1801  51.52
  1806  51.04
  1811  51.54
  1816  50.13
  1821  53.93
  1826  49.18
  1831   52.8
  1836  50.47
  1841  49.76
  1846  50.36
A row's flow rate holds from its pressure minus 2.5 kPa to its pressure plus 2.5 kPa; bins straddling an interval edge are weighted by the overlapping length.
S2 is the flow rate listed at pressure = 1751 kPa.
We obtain 50.65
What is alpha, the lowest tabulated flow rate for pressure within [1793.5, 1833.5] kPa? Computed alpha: 49.18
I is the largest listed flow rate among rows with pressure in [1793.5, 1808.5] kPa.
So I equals 54.13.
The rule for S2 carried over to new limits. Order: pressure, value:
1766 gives 49.4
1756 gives 48.38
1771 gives 50.35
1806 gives 51.04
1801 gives 51.52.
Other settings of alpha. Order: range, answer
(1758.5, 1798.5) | 49.4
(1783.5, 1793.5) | 51.4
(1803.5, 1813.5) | 51.04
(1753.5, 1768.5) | 48.38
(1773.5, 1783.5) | 50.05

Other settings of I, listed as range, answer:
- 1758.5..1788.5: 51.4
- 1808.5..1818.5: 51.54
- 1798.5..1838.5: 53.93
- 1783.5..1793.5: 51.41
